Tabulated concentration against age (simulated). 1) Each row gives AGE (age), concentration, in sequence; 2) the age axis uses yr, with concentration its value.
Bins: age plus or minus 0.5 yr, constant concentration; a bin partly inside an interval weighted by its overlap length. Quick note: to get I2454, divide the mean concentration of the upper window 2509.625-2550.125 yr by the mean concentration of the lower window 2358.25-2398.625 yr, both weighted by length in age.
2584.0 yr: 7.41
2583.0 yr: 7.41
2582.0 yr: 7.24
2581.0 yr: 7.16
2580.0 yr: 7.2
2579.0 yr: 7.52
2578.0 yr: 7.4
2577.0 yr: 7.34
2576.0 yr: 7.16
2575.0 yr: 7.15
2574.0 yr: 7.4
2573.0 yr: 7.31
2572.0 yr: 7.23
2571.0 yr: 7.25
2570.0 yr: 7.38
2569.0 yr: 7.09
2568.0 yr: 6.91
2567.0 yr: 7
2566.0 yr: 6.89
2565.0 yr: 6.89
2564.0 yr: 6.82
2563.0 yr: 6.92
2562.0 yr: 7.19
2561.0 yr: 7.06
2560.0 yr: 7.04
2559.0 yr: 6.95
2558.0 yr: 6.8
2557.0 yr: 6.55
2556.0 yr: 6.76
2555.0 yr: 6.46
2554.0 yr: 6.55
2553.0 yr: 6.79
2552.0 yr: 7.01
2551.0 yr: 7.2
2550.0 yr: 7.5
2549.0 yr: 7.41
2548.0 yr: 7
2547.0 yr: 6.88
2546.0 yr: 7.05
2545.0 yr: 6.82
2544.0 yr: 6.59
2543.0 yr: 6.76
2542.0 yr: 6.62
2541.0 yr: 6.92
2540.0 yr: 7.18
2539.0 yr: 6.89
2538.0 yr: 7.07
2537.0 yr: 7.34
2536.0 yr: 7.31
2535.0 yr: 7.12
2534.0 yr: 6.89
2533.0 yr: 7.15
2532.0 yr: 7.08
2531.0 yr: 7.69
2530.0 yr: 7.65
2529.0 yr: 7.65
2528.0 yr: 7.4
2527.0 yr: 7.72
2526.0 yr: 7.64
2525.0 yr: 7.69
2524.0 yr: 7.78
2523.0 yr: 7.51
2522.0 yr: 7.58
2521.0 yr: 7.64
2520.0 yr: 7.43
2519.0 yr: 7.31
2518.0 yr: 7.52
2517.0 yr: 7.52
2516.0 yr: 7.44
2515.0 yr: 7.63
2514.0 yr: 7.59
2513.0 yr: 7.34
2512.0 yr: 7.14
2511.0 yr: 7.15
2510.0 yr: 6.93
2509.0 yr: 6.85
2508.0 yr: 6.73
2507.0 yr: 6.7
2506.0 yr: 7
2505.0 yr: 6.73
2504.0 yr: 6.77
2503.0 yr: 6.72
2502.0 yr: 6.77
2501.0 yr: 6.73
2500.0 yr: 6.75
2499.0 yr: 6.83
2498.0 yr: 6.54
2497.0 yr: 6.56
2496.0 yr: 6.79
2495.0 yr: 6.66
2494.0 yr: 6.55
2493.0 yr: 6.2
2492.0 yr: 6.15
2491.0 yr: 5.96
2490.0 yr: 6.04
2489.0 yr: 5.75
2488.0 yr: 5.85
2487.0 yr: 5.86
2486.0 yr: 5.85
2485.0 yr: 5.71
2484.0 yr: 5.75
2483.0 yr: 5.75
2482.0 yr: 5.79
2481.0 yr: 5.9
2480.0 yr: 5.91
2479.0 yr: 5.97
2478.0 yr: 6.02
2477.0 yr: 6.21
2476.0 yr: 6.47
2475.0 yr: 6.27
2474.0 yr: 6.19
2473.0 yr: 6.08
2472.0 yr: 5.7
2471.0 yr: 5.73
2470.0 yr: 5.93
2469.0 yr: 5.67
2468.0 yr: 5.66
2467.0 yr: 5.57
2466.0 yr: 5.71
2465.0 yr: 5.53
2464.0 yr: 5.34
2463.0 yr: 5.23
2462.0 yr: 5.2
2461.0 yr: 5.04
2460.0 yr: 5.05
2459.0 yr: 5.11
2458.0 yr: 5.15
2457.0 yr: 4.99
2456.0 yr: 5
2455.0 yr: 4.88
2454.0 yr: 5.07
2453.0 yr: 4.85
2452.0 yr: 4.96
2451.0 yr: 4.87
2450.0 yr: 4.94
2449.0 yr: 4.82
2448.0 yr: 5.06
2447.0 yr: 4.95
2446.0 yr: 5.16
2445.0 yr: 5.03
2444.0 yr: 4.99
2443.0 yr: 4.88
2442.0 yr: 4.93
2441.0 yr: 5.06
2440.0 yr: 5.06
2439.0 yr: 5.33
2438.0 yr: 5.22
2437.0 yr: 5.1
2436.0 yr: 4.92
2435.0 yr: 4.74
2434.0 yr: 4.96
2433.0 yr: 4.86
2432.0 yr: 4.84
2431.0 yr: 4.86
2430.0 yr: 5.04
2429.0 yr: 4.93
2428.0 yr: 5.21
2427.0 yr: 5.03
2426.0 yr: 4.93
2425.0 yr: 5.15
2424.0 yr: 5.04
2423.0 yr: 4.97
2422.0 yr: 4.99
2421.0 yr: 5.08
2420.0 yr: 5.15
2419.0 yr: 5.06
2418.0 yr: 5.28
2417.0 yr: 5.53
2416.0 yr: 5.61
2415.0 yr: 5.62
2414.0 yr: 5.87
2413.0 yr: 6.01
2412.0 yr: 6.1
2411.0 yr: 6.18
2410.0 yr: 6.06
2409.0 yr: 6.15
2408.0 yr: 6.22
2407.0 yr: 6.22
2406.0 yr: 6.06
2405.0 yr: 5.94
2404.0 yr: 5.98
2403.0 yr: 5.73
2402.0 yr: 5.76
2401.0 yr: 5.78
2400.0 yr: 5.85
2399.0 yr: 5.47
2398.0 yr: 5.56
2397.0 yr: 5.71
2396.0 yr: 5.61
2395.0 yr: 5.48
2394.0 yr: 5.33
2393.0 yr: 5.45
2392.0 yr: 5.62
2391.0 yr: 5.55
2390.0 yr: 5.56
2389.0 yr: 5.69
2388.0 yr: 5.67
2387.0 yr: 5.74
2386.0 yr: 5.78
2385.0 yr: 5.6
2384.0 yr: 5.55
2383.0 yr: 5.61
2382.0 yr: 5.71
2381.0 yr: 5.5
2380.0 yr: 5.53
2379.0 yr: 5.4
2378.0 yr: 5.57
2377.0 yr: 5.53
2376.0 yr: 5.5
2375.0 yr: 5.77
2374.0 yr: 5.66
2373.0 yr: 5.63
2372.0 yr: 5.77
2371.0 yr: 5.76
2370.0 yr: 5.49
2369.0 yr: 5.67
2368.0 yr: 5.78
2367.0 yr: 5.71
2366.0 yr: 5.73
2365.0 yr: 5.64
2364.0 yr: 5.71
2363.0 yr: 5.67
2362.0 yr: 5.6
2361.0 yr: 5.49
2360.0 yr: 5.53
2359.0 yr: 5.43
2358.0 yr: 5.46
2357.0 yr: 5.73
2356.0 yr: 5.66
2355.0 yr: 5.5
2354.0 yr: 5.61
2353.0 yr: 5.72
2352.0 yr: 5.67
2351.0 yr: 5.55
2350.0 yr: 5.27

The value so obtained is 1.30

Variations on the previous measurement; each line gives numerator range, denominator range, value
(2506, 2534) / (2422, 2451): 1.47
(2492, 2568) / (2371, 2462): 1.31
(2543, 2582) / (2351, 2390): 1.25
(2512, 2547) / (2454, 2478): 1.31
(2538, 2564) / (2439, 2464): 1.38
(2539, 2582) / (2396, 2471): 1.32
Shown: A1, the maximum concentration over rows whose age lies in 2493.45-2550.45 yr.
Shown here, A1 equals 7.78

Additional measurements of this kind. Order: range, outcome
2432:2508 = 7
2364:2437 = 6.22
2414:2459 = 5.87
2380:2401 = 5.85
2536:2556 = 7.5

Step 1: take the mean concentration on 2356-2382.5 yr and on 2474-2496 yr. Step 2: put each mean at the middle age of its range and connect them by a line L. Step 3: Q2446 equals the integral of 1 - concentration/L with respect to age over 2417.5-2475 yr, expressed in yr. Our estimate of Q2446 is 7.2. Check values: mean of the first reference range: 5.62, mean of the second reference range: 6.05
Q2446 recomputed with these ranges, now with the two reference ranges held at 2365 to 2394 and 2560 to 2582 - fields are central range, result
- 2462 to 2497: 2.7 yr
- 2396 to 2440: 3.6 yr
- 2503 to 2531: -2.5 yr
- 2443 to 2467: 4.4 yr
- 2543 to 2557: 0.2 yr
